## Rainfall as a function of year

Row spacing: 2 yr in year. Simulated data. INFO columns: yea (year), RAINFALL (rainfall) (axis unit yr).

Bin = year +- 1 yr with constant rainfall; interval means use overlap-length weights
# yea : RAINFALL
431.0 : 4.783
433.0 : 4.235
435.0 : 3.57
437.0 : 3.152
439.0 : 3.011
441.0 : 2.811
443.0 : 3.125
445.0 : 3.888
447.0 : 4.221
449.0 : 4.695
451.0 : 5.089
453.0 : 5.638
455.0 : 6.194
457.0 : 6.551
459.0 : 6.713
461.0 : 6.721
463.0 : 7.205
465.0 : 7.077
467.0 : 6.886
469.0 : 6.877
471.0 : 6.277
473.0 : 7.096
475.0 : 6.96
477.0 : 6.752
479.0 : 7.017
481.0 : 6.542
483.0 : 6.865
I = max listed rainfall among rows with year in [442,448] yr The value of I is 4.221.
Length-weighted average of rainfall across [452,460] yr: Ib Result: 6.27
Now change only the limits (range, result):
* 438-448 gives 3.41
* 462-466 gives 7.14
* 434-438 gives 3.36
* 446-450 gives 4.46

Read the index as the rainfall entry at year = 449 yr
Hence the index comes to 4.695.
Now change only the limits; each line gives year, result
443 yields 3.125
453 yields 5.638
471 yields 6.277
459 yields 6.713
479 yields 7.017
